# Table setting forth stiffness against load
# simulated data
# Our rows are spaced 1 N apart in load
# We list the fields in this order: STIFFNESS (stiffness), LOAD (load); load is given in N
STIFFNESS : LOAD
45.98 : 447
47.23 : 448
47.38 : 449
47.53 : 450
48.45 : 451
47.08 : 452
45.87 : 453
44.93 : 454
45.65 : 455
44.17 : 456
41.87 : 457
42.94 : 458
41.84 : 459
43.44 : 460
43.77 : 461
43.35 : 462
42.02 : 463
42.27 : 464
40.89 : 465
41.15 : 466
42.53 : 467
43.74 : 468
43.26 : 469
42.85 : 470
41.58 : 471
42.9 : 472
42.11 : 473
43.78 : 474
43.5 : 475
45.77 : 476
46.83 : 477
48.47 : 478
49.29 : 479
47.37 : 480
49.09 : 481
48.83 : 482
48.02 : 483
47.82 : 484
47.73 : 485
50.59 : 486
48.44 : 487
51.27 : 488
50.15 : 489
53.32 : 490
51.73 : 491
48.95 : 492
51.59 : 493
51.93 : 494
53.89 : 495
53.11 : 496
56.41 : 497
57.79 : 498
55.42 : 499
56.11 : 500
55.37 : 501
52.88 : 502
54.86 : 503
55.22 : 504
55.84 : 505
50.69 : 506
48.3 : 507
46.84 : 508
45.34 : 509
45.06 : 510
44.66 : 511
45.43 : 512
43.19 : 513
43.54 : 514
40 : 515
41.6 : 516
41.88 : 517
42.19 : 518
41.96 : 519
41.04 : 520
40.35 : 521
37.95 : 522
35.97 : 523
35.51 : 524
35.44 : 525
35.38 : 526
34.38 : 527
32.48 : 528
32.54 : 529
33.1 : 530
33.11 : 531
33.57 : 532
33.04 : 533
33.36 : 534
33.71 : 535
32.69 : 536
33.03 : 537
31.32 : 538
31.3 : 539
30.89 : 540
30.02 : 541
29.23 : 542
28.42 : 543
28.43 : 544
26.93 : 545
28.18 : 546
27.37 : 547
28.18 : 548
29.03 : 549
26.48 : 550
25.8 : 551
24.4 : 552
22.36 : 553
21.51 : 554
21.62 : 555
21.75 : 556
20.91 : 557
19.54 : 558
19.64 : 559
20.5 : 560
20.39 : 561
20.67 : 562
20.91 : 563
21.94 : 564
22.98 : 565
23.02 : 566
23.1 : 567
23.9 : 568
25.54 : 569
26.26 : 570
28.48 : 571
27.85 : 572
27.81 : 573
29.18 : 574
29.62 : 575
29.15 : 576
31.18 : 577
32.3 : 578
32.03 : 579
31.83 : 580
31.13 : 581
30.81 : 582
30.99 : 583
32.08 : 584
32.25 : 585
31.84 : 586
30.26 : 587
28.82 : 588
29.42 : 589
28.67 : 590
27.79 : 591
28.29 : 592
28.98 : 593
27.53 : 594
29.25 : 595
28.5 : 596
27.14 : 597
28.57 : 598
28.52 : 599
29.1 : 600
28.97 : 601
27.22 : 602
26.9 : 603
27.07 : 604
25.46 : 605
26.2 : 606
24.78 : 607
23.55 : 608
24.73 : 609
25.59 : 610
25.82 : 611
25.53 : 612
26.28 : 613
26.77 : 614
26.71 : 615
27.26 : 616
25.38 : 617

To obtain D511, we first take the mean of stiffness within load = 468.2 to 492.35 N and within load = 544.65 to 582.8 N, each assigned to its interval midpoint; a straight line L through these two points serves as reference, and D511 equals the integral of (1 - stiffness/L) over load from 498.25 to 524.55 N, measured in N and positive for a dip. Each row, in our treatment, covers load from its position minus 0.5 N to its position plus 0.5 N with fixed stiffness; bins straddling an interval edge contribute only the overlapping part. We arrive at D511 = -4.6 N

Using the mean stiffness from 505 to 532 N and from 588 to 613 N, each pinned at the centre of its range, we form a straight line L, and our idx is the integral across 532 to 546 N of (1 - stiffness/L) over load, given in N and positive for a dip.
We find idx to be 2.4 N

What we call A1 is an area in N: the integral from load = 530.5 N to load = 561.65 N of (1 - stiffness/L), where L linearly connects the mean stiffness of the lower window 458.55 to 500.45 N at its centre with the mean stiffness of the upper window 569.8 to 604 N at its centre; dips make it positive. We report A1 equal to 7.8 N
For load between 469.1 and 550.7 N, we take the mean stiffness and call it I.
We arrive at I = 42.2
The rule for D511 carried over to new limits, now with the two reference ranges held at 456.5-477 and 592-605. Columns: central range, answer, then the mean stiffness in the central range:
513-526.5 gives -0.97 N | 39.6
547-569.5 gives 6.61 N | 23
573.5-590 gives -0.45 N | 30.7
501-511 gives -3.12 N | 50.5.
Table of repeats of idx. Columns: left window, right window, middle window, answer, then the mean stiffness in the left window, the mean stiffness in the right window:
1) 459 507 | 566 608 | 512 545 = 3.72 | 48.4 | 28.5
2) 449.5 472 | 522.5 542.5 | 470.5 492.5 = -3.86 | 43.7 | 33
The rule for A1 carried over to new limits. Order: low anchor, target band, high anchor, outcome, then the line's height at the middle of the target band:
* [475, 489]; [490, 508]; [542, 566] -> -4.6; 42.6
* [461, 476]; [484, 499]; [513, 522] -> -3.5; 42.1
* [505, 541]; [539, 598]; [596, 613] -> 8.4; 31.8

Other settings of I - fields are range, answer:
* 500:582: 33.1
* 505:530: 41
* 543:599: 26.8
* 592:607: 27.7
